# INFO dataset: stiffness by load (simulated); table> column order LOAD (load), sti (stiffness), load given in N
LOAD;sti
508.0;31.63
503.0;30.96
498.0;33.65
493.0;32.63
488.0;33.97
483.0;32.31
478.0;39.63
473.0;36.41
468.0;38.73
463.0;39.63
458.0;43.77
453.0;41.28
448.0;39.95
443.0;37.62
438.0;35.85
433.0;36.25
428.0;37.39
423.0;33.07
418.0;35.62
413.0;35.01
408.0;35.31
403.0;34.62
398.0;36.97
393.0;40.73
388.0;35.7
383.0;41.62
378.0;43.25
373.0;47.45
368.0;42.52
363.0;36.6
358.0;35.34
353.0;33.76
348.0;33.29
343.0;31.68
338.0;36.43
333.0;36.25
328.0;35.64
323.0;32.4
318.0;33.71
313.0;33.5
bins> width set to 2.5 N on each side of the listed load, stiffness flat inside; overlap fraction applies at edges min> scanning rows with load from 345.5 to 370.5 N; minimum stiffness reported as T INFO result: 33.29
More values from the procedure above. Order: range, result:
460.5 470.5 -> 38.73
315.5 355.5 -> 31.68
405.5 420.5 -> 35.01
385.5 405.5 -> 34.62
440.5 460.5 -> 37.62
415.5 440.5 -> 33.07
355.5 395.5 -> 35.34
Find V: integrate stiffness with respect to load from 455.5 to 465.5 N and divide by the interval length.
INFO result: 41.7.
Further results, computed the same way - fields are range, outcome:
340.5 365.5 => 34.1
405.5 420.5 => 35.3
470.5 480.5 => 38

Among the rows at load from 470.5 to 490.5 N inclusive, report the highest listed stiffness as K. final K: 39.63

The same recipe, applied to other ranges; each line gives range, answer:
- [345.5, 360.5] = 35.34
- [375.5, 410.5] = 43.25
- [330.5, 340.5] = 36.43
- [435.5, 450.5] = 39.95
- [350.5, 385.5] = 47.45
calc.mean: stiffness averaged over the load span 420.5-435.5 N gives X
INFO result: 35.6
